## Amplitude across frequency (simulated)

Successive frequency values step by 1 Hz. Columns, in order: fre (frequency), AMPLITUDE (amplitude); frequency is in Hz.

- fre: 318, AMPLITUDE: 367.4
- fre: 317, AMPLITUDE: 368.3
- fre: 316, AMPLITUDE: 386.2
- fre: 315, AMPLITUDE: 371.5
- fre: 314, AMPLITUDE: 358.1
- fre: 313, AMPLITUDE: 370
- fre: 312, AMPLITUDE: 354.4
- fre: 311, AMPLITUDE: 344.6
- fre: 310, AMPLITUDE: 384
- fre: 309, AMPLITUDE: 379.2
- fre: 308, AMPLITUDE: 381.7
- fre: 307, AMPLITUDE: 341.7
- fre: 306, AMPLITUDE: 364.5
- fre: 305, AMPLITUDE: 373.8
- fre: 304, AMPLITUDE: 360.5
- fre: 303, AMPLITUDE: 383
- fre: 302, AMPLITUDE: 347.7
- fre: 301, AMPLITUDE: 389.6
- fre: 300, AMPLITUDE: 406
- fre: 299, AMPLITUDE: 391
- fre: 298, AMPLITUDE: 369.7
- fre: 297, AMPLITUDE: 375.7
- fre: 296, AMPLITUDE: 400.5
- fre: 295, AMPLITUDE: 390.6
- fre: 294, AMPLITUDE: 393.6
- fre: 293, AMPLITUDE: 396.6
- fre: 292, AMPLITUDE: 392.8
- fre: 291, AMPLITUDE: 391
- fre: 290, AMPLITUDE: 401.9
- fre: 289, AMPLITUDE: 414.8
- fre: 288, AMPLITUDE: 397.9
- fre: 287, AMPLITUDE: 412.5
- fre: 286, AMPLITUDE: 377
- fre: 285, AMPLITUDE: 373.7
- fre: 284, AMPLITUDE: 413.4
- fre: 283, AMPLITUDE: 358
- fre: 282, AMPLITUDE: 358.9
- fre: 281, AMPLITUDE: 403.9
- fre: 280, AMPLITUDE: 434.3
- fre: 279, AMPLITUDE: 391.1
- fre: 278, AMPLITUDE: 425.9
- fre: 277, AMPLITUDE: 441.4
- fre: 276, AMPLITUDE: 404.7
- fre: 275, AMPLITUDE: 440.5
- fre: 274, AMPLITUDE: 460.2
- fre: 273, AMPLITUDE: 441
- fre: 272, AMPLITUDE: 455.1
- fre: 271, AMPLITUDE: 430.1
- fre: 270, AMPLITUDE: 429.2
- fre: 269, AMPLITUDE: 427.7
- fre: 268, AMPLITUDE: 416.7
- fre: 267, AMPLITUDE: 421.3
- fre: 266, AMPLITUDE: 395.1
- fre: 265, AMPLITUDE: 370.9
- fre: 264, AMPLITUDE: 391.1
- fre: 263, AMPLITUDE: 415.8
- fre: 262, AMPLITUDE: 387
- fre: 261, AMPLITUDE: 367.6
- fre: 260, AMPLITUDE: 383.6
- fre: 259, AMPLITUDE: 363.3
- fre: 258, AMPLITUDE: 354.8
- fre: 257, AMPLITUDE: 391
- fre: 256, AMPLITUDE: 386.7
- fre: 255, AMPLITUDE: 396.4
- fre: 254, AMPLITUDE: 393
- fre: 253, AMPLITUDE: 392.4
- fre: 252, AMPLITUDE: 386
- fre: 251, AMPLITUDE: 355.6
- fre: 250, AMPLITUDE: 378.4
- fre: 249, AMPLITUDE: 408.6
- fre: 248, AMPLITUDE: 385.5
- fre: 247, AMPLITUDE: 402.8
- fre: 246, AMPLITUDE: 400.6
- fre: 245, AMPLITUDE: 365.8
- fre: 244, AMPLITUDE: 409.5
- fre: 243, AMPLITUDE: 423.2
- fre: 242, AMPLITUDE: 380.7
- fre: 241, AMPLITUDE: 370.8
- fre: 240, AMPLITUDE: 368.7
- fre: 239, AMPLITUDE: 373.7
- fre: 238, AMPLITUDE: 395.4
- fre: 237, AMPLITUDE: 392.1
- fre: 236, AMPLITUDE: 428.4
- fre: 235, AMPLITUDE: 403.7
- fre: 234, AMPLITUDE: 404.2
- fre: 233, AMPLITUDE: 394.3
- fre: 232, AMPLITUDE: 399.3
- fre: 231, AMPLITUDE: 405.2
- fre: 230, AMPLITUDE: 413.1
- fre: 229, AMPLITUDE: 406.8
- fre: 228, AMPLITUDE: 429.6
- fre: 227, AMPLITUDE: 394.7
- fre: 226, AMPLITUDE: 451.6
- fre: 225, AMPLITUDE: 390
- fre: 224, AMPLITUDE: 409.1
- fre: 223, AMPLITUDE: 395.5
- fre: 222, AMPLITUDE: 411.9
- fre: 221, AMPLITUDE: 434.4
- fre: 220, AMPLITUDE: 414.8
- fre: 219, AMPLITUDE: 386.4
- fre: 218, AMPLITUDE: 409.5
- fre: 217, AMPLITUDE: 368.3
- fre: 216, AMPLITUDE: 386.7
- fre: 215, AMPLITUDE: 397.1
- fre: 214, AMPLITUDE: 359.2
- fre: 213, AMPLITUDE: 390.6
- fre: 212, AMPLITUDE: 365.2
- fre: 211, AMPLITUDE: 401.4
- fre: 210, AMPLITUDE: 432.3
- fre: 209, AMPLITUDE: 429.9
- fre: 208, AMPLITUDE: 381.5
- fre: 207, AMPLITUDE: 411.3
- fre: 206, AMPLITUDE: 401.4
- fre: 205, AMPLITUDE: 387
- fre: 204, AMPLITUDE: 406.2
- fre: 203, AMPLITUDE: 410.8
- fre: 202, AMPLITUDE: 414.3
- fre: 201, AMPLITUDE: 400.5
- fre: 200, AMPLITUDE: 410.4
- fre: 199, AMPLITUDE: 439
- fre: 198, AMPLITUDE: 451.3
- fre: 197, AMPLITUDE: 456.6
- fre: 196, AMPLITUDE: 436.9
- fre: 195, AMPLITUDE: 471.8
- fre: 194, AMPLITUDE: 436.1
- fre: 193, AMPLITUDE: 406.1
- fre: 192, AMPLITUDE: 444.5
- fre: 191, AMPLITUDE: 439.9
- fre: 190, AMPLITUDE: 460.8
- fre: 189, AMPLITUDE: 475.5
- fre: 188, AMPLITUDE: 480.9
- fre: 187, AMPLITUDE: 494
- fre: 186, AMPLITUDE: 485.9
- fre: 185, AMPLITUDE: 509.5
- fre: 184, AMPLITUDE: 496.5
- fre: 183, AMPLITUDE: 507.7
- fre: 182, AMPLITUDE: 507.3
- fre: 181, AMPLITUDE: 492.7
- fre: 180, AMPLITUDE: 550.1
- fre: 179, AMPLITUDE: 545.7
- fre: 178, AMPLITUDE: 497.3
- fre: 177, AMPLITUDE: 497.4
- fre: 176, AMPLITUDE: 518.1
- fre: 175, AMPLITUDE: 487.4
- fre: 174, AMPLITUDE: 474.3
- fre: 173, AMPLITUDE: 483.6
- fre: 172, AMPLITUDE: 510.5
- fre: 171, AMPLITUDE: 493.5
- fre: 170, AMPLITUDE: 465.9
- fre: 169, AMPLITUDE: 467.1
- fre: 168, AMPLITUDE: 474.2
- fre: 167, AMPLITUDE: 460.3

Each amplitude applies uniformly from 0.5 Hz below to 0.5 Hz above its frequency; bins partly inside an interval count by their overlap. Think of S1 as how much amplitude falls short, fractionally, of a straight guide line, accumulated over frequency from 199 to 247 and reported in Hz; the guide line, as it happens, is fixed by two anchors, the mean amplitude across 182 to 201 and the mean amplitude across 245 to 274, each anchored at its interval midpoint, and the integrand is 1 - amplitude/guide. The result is 3.4 Hz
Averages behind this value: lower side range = 461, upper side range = 398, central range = 401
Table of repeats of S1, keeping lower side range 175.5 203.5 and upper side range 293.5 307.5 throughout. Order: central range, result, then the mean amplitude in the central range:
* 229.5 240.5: 0.86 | 398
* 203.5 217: 1.70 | 395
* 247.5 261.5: 1.15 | 382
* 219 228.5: 0.60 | 413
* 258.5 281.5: -0.59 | 413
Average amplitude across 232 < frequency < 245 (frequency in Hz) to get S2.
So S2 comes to 394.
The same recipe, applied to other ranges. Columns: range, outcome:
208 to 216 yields 395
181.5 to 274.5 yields 413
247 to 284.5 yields 402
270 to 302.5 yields 403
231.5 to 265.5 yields 389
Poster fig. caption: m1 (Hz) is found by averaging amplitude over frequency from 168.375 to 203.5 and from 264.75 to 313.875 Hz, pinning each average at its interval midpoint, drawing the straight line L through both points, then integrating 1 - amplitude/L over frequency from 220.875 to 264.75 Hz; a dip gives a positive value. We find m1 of 3.6 Hz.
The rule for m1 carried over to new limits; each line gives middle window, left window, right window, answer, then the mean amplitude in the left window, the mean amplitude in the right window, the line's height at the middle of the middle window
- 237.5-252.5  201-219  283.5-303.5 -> 0.3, 397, 391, 394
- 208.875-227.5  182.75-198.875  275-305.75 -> 1.8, 465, 393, 445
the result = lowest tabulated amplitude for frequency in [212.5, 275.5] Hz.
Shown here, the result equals 354.8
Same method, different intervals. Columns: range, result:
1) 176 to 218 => 359.2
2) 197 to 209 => 381.5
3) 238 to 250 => 365.8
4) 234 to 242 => 368.7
